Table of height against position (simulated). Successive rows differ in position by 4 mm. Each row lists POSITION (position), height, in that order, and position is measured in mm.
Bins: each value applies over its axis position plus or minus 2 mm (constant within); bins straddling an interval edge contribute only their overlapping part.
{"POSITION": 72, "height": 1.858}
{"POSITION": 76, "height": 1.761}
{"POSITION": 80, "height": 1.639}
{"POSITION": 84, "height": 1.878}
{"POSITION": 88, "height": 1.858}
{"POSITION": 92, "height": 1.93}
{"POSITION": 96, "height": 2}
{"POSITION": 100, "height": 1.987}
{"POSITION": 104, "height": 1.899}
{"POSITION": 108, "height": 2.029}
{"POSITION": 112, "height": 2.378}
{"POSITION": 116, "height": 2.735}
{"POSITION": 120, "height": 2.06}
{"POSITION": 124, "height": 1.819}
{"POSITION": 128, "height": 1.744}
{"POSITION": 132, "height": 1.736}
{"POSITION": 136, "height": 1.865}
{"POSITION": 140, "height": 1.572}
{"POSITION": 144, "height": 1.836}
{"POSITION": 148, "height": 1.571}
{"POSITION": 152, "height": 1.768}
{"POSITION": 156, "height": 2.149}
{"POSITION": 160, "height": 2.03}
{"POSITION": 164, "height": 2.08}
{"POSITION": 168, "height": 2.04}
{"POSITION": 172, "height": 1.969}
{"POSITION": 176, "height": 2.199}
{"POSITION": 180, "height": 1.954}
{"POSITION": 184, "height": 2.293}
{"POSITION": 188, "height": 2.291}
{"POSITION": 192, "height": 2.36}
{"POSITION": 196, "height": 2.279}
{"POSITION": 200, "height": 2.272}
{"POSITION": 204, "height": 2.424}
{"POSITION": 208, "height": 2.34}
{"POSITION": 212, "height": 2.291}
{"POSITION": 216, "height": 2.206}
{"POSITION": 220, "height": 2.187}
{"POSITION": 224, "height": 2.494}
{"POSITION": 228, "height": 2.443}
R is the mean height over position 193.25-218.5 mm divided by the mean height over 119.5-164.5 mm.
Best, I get 1.3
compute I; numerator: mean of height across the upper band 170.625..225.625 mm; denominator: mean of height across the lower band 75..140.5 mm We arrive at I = 1.16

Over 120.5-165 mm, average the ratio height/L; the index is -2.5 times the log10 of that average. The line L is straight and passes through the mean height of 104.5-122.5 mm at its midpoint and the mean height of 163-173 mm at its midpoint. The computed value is 0.16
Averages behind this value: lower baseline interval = 2.25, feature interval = 1.84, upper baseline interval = 2.03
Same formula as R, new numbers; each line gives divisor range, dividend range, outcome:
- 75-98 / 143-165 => 1.03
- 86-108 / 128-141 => 0.89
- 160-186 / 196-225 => 1.11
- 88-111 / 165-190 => 1.07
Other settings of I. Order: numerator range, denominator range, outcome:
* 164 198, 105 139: 1.07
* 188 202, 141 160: 1.25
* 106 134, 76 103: 1.11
